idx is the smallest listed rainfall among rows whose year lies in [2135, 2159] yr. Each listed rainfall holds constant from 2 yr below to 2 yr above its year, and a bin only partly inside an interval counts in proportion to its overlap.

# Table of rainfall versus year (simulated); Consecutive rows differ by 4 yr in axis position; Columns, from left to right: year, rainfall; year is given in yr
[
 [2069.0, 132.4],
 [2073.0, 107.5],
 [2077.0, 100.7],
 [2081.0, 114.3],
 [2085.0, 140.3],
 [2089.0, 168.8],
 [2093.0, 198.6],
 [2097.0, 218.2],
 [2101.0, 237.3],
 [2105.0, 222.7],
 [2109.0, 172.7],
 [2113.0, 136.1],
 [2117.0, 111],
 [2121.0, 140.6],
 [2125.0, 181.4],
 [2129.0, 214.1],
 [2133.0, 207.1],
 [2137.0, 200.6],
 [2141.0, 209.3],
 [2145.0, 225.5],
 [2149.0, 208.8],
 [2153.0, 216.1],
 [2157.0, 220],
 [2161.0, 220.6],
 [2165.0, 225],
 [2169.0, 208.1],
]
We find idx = 200.6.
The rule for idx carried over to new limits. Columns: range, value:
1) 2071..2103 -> 100.7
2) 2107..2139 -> 111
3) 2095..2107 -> 218.2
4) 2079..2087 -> 114.3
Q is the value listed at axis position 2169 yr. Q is 208.1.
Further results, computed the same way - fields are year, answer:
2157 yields 220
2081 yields 114.3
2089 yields 168.8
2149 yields 208.8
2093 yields 198.6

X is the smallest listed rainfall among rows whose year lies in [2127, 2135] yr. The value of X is 207.1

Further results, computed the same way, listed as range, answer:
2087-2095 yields 168.8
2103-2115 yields 136.1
